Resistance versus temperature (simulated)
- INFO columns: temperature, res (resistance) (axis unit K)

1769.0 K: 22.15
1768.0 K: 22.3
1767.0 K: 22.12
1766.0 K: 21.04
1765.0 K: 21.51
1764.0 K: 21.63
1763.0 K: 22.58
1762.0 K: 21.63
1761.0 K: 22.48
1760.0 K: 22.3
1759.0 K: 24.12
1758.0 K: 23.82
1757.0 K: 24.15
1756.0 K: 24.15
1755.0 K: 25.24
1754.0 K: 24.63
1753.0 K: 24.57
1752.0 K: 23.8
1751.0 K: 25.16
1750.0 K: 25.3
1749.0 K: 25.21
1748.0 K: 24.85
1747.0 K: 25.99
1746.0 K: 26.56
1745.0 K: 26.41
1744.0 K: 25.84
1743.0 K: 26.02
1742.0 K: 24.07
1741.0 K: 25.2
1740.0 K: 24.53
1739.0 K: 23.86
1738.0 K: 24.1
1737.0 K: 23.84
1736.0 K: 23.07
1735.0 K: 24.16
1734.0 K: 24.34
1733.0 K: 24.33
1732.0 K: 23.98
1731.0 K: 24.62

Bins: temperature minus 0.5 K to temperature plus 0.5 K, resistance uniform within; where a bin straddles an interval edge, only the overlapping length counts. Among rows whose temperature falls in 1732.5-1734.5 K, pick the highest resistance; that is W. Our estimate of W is 24.34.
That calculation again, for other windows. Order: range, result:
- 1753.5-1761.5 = 25.24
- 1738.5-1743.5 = 26.02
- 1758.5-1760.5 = 24.12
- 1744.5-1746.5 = 26.56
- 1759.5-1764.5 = 22.58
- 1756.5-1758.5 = 24.15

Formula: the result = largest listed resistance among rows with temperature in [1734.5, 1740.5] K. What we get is 24.53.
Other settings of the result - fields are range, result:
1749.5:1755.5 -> 25.3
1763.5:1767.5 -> 22.12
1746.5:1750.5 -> 25.99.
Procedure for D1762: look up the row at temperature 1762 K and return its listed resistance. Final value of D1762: 21.63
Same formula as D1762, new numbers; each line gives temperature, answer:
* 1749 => 25.21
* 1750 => 25.3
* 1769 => 22.15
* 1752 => 23.8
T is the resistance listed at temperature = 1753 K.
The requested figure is 24.57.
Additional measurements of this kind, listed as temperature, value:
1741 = 25.2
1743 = 26.02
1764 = 21.63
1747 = 25.99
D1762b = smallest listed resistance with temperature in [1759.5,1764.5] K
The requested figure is 21.63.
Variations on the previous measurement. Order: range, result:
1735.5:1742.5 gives 23.07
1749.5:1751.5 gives 25.16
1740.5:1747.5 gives 24.07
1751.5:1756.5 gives 23.8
